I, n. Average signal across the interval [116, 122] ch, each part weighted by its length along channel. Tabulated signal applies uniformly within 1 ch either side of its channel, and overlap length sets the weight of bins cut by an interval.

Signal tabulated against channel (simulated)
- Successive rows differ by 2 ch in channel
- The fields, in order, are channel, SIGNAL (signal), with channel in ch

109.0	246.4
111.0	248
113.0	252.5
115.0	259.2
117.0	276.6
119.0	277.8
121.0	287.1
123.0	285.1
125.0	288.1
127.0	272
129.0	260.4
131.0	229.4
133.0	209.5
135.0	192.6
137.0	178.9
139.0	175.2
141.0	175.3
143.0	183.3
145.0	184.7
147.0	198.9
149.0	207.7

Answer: 281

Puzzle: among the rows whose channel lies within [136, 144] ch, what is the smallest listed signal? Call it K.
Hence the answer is 175.2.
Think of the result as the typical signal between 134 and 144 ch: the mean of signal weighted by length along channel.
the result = 181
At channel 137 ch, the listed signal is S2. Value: 178.9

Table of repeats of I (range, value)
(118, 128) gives 282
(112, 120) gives 267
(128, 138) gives 214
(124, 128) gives 280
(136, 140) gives 177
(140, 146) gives 181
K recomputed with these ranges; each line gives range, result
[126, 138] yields 178.9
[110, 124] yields 248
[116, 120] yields 276.6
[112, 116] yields 252.5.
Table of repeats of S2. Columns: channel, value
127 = 272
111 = 248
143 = 183.3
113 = 252.5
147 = 198.9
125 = 288.1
